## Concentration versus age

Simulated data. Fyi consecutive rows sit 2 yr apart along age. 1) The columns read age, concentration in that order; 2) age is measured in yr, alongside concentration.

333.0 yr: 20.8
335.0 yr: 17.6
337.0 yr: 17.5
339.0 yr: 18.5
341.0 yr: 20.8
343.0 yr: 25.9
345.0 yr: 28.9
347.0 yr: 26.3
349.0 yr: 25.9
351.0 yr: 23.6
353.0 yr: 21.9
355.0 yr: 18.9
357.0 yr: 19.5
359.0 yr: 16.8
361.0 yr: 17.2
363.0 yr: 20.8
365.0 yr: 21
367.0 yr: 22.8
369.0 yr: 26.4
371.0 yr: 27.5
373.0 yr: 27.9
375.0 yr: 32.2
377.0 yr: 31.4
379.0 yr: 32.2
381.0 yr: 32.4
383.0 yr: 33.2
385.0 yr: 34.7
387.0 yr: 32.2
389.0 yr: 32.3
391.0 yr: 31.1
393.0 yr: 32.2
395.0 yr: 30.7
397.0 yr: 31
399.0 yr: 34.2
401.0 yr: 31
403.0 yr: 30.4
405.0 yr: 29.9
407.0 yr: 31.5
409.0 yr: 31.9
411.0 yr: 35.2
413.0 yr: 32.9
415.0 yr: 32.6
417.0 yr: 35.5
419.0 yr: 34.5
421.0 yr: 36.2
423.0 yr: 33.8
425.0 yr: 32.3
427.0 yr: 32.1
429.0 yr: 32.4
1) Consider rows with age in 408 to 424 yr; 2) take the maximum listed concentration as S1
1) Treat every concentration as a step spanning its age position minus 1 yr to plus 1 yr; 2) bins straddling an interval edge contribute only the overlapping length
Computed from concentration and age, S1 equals 36.2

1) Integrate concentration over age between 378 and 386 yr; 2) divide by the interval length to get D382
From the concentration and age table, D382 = 33.1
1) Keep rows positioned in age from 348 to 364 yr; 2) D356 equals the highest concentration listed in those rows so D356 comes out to 25.9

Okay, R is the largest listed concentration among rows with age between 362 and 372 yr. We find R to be 27.5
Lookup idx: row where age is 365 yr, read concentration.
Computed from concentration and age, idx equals 21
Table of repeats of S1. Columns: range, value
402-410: 31.9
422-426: 33.8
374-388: 34.7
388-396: 32.3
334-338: 17.6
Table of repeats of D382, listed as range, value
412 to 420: 33.9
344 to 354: 25.3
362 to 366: 20.9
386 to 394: 31.9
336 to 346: 22.3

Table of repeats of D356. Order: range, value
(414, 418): 35.5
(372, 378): 32.2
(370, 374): 27.9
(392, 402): 34.2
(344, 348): 28.9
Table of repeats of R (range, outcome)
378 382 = 32.4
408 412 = 35.2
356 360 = 19.5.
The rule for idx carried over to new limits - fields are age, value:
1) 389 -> 32.3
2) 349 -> 25.9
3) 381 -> 32.4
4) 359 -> 16.8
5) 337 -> 17.5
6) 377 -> 31.4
